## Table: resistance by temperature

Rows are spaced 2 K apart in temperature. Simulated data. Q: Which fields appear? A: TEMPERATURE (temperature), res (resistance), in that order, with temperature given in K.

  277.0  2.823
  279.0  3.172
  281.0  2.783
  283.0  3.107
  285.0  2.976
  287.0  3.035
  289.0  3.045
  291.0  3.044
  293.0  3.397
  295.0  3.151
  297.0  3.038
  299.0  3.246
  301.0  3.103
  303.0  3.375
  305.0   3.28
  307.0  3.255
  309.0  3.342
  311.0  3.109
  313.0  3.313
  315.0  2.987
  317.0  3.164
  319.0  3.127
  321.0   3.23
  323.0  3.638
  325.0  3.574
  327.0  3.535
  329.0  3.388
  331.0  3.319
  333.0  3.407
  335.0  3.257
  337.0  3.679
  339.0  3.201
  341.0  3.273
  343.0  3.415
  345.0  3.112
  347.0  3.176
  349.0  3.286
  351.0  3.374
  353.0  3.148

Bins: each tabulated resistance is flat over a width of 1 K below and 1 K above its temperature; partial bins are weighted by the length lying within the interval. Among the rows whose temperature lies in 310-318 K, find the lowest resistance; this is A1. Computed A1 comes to 2.987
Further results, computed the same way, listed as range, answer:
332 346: 3.112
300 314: 3.103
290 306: 3.038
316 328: 3.127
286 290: 3.035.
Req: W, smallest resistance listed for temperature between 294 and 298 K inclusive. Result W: 3.038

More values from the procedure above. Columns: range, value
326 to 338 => 3.257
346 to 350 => 3.176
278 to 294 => 2.783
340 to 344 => 3.273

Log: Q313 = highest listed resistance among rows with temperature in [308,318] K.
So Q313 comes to 3.342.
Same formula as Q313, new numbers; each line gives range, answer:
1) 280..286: 3.107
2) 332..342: 3.679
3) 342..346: 3.415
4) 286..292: 3.045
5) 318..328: 3.638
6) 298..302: 3.246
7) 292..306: 3.397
